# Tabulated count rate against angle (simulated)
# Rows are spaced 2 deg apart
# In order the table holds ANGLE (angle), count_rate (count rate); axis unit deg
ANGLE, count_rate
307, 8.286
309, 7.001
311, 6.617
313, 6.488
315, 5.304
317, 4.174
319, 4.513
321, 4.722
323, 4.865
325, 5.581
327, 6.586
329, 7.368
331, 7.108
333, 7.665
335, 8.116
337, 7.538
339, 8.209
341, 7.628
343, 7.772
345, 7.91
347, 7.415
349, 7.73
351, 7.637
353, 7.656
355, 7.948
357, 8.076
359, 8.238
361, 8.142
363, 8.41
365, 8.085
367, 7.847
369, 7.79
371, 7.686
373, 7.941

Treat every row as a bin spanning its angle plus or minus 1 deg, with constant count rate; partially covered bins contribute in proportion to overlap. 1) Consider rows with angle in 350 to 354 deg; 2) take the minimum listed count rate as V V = 7.637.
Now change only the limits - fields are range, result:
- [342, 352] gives 7.415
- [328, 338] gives 7.108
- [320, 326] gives 4.722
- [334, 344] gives 7.538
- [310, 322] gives 4.174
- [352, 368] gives 7.656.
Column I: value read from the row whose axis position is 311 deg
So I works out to 6.617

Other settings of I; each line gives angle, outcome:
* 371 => 7.686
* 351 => 7.637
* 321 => 4.722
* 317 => 4.174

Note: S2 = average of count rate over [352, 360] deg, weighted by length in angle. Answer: 7.98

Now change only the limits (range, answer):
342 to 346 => 7.84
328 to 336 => 7.56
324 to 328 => 6.08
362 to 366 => 8.25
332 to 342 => 7.83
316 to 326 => 4.77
